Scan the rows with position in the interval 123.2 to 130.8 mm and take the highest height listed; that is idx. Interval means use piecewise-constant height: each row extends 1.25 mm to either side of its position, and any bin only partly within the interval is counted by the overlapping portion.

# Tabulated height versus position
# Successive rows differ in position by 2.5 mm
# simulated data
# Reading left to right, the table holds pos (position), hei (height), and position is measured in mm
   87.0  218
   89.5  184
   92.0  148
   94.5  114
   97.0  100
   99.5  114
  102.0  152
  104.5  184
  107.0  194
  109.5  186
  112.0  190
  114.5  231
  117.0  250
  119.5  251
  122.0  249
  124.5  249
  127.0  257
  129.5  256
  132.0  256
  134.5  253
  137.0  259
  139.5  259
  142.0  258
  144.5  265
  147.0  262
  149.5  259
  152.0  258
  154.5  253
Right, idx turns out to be 257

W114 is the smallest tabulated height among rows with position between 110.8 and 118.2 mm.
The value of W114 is 190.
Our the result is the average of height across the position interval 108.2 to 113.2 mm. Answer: 188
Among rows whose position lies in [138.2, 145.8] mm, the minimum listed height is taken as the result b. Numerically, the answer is 258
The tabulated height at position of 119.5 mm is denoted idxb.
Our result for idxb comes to 251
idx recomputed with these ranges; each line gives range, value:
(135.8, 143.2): 259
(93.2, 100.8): 114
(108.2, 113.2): 190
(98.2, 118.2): 250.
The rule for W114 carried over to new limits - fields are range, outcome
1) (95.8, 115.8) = 100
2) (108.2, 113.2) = 186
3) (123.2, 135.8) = 249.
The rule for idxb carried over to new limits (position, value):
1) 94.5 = 114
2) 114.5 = 231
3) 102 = 152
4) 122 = 249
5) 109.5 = 186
